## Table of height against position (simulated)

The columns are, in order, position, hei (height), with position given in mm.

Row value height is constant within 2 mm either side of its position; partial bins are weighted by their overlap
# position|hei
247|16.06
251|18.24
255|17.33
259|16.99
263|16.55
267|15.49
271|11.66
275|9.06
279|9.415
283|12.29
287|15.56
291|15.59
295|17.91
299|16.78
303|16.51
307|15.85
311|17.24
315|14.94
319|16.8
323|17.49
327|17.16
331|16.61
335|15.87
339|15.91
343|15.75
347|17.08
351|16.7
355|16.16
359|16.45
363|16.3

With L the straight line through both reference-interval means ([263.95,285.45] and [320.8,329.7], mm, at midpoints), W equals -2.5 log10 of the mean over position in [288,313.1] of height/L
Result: -0.14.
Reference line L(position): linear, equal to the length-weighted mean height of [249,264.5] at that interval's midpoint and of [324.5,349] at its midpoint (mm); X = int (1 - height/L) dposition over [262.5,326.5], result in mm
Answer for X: 7.2 mm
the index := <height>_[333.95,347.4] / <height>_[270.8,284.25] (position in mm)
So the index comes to 1.55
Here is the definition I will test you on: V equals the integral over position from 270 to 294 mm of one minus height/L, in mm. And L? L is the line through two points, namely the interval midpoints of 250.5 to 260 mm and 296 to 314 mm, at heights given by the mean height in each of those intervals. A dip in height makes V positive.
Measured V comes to 6.3 mm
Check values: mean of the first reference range 17.5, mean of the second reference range 16.6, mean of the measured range 12.5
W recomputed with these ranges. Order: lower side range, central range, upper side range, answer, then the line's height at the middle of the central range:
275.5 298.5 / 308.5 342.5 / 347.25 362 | -0.07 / 15.4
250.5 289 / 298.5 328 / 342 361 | -0.08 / 15.4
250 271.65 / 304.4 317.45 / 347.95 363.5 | 0.02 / 16.3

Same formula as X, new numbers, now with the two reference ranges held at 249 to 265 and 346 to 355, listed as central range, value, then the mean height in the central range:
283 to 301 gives 1.1 mm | 16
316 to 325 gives 0.0 mm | 16.9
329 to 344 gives 0.7 mm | 16.1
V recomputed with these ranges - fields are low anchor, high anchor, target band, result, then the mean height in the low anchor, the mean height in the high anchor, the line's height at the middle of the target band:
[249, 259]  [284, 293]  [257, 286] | 5.8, 17.6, 15.2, 16.4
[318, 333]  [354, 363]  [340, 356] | 0.1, 17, 16.3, 16.5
